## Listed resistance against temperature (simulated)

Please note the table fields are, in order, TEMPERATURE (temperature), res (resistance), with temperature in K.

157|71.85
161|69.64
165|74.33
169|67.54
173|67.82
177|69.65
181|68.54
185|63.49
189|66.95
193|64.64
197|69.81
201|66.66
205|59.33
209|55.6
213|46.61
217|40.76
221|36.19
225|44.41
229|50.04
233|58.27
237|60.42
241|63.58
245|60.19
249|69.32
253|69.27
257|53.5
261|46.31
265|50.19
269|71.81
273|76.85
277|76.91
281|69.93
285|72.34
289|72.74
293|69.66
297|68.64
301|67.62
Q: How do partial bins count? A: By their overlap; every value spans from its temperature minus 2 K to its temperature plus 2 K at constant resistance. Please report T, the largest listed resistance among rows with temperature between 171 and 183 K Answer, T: 69.65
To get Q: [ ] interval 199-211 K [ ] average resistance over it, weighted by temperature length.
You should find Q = 60.5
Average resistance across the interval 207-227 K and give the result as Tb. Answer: 44.7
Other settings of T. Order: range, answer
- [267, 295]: 76.91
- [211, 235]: 58.27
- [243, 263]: 69.32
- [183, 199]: 69.81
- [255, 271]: 71.81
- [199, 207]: 66.66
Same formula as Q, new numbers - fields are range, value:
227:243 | 58.1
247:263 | 59.6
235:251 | 63.4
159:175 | 69.8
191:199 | 67.2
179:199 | 66.7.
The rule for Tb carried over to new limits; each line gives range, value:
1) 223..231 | 47.2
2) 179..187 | 66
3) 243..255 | 66.3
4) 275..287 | 73.1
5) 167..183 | 68.4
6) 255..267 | 50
